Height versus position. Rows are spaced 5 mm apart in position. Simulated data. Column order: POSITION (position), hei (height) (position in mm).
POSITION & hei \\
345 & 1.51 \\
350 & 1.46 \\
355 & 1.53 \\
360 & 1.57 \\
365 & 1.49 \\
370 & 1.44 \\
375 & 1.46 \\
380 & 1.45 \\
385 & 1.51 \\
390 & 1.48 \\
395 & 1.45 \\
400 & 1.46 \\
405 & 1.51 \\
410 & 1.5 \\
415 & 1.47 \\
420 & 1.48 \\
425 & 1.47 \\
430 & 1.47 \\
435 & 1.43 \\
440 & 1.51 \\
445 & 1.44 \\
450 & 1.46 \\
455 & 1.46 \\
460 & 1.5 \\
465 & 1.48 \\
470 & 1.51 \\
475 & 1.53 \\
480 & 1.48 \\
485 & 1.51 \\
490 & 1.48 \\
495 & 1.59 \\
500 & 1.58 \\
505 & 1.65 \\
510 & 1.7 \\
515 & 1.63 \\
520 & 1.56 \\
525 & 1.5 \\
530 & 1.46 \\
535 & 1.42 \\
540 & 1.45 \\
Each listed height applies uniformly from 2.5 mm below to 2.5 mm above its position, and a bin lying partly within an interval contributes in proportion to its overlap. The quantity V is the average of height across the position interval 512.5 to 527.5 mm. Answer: 1.56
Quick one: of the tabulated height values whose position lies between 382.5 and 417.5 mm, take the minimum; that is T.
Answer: 1.45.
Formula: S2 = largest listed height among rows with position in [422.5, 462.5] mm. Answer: 1.51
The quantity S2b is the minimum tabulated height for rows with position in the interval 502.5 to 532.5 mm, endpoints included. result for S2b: 1.46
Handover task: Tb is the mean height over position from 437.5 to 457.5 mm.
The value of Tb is 1.47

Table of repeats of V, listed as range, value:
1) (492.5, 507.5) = 1.61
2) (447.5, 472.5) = 1.48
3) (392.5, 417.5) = 1.48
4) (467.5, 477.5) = 1.52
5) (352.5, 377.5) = 1.5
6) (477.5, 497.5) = 1.51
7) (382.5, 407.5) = 1.48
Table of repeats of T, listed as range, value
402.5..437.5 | 1.43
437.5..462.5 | 1.44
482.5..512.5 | 1.48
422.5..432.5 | 1.47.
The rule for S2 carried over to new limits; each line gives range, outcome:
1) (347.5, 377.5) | 1.57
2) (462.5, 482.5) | 1.53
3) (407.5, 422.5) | 1.5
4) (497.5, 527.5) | 1.7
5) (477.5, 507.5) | 1.65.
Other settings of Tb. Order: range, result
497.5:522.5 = 1.62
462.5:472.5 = 1.49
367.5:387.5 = 1.47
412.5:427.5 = 1.47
